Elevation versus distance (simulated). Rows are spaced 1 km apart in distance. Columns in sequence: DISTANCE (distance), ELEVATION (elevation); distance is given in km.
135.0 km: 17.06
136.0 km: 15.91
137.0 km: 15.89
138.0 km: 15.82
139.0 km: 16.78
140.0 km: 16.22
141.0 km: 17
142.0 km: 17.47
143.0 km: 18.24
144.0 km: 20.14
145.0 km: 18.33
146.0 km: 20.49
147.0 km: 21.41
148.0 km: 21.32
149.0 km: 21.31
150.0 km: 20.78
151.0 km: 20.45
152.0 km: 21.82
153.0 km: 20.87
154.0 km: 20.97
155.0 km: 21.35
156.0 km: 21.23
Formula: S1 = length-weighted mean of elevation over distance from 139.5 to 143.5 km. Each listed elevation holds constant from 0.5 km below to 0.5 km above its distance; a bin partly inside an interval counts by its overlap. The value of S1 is 17.2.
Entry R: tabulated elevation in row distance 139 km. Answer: 16.78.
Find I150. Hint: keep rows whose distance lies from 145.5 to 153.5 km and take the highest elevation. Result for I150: 21.82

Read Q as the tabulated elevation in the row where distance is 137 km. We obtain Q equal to 15.89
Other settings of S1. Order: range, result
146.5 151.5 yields 21.1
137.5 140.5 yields 16.3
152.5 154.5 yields 20.9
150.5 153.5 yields 21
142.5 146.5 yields 19.3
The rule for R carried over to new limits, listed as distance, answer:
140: 16.22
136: 15.91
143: 18.24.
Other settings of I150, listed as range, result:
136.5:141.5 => 17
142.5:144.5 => 20.14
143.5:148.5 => 21.41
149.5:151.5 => 20.78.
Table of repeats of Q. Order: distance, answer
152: 21.82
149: 21.31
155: 21.35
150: 20.78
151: 20.45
